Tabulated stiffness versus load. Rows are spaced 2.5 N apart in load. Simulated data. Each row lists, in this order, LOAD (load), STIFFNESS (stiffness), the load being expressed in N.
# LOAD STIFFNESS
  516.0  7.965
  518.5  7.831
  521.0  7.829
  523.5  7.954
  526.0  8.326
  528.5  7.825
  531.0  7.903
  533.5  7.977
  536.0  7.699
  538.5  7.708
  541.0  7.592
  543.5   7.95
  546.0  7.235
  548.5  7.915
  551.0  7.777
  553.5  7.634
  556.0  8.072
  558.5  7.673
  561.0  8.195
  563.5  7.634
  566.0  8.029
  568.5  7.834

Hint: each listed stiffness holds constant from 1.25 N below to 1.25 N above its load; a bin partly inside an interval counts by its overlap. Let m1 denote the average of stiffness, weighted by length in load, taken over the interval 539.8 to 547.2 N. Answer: 7.59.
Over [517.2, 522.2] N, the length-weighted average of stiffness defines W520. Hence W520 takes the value 7.83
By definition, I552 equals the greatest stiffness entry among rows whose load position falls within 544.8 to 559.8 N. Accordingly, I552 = 8.072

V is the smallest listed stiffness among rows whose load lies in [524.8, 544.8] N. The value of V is 7.592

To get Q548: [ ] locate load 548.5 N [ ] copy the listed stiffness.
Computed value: 7.915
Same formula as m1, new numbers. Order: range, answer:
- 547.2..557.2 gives 7.85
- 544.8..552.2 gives 7.64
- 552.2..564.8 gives 7.84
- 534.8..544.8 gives 7.73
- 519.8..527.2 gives 8.04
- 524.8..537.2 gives 7.95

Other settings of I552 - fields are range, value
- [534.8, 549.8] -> 7.95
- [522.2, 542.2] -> 8.326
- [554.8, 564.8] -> 8.195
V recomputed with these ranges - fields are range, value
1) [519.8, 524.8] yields 7.829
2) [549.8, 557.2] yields 7.634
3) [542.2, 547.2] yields 7.235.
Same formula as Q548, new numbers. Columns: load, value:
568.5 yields 7.834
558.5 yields 7.673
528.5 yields 7.825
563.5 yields 7.634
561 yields 8.195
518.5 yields 7.831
